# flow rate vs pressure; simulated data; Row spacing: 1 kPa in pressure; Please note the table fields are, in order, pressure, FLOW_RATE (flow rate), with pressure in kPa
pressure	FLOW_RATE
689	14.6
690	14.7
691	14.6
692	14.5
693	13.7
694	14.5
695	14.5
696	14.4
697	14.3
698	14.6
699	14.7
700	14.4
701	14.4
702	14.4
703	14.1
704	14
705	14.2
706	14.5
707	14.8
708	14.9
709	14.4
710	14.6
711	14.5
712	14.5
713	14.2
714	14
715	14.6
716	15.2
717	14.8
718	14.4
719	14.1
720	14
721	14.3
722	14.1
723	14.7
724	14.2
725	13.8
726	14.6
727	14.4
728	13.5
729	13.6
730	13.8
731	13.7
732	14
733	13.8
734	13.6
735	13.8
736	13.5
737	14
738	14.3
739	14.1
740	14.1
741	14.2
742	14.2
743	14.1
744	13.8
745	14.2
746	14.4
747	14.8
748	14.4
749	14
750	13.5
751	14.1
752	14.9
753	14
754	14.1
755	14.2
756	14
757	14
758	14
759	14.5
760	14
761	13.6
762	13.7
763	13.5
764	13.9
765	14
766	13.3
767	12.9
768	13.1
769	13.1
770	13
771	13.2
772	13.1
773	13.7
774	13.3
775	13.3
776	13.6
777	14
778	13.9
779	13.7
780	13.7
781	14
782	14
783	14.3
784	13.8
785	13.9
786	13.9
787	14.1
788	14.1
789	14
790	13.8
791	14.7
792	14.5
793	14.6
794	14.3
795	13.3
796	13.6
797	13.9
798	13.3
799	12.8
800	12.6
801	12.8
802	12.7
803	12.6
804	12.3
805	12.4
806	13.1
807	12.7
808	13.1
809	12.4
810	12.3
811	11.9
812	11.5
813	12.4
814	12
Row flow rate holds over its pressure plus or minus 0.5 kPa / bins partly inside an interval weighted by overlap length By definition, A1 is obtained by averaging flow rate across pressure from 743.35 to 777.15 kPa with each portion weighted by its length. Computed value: 13.8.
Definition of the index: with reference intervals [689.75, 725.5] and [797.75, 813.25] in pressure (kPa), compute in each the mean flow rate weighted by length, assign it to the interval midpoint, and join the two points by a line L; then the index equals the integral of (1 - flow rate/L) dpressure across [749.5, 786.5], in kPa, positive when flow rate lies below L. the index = -1.4 kPa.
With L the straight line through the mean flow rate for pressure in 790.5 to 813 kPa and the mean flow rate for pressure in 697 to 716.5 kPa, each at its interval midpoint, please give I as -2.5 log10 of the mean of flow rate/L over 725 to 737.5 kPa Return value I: 0.019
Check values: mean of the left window 14.5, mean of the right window 13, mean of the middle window 13.9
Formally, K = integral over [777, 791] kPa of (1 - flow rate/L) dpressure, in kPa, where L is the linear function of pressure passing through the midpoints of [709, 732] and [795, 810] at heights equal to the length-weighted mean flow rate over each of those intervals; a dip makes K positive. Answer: -0.8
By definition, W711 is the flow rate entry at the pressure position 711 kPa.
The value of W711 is 14.5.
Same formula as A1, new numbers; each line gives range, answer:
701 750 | 14.2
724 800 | 13.9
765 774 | 13.2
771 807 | 13.6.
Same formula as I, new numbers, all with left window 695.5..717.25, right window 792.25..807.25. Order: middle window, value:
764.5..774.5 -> 0.03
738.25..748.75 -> -0.02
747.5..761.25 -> -0.02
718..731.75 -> 0.01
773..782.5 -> -0.02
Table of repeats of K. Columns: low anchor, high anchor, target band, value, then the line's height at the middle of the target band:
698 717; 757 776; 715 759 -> -0.4 kPa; 14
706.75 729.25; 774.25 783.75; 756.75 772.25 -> 0.4 kPa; 13.9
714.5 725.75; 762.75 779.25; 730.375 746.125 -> 0.1 kPa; 14.1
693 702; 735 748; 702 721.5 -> -0.1 kPa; 14.3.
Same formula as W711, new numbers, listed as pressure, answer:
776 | 13.6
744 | 13.8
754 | 14.1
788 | 14.1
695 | 14.5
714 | 14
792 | 14.5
